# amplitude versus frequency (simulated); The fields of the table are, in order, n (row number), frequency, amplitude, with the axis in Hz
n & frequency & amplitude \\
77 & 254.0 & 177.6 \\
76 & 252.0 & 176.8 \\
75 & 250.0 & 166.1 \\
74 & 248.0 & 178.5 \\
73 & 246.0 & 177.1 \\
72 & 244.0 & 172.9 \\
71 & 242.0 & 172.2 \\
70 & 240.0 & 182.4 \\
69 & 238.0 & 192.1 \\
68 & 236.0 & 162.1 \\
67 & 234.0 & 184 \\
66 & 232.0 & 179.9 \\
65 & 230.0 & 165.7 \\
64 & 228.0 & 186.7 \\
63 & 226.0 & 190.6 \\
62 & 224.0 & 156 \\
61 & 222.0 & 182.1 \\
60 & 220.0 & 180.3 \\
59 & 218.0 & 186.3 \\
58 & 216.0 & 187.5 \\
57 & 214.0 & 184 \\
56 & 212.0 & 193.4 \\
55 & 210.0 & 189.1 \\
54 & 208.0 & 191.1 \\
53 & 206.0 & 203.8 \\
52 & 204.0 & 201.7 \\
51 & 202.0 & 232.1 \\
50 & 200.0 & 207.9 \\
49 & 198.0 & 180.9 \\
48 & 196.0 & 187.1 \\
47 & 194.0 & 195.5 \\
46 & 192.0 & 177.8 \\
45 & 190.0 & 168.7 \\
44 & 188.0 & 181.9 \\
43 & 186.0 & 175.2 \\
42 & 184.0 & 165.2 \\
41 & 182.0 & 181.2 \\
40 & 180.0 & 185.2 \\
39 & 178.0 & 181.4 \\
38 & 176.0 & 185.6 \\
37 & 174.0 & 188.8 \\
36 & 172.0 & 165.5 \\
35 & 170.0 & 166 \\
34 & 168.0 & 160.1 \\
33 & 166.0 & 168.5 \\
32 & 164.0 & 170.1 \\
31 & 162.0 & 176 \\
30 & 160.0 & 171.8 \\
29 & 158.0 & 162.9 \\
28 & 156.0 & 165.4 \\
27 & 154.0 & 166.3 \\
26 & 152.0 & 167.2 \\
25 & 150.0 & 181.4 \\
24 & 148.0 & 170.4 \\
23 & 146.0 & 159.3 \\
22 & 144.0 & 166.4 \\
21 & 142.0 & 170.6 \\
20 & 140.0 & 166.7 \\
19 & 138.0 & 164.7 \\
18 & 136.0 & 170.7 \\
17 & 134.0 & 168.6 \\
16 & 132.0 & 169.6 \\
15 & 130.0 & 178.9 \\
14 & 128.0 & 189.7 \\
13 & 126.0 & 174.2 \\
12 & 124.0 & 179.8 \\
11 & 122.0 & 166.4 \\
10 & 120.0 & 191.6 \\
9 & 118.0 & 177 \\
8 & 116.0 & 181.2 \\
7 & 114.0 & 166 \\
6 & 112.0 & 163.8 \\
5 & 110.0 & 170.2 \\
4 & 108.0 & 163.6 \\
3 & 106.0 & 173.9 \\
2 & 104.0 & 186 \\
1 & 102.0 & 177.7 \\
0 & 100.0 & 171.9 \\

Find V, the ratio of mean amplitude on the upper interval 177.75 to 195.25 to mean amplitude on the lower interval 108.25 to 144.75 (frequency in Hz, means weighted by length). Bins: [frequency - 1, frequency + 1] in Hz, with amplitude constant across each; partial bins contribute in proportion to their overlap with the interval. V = 1.0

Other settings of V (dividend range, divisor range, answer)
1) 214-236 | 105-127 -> 1.03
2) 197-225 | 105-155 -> 1.11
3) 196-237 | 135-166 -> 1.11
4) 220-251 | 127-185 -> 1.03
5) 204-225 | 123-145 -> 1.08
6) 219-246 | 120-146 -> 1.03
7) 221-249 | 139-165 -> 1.05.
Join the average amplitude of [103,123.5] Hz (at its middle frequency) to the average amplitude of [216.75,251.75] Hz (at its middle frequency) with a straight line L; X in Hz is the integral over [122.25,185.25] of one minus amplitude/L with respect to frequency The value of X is 1.1 Hz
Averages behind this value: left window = 174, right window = 177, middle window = 172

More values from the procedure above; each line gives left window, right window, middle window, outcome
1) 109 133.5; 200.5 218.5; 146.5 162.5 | 1.2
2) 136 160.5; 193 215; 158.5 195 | 1.4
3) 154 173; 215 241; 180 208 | -2.6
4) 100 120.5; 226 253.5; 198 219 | -2.4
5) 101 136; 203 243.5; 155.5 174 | 1.1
